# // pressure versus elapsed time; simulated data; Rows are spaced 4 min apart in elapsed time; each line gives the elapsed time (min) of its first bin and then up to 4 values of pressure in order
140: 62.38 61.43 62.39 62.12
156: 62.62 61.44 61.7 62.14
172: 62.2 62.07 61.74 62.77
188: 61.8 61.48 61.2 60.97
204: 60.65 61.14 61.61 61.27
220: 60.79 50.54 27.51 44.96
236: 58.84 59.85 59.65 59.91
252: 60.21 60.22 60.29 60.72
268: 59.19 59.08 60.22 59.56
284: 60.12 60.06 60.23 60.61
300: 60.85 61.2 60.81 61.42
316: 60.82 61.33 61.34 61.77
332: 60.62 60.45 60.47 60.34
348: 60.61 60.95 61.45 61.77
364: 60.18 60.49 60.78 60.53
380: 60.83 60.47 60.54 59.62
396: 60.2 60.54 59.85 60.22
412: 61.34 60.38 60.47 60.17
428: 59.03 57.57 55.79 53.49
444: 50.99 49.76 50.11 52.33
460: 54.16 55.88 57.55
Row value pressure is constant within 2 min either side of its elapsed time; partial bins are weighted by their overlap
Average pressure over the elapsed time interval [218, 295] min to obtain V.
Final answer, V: 57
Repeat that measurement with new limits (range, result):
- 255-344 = 60.5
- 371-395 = 60.4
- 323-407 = 60.6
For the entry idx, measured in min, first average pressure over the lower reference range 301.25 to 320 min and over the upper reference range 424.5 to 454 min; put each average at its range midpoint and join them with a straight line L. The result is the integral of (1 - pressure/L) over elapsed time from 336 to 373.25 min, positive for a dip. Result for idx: -1.3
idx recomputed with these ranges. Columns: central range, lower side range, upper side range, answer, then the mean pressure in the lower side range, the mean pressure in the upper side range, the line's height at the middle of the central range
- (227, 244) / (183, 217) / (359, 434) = 3.00 min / 61.4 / 60.2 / 61.2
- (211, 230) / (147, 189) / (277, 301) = 2.93 min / 62.1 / 60.2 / 61.3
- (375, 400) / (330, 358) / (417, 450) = -0.83 min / 60.7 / 56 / 58.4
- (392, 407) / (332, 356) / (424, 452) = -0.81 min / 60.6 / 54.5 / 57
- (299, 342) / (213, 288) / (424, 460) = -3.93 min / 57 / 54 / 55.9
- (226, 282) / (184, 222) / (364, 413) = 4.22 min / 61.3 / 60.4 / 61.1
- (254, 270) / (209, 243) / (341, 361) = -1.26 min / 53.6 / 61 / 55.7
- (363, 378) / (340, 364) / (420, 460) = -0.23 min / 60.9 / 54.7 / 59.6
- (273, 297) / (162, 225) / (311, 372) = 0.35 min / 61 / 60.9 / 61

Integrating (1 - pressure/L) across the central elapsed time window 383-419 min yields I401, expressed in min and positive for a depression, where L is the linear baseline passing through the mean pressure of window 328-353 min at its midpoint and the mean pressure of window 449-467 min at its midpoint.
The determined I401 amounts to -2.3 min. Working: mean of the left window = 60.7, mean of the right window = 53.2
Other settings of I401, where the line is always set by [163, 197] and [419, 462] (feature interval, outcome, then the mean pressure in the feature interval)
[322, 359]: -2.2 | 60.9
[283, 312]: -1.0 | 60.6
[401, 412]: -0.9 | 60.3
